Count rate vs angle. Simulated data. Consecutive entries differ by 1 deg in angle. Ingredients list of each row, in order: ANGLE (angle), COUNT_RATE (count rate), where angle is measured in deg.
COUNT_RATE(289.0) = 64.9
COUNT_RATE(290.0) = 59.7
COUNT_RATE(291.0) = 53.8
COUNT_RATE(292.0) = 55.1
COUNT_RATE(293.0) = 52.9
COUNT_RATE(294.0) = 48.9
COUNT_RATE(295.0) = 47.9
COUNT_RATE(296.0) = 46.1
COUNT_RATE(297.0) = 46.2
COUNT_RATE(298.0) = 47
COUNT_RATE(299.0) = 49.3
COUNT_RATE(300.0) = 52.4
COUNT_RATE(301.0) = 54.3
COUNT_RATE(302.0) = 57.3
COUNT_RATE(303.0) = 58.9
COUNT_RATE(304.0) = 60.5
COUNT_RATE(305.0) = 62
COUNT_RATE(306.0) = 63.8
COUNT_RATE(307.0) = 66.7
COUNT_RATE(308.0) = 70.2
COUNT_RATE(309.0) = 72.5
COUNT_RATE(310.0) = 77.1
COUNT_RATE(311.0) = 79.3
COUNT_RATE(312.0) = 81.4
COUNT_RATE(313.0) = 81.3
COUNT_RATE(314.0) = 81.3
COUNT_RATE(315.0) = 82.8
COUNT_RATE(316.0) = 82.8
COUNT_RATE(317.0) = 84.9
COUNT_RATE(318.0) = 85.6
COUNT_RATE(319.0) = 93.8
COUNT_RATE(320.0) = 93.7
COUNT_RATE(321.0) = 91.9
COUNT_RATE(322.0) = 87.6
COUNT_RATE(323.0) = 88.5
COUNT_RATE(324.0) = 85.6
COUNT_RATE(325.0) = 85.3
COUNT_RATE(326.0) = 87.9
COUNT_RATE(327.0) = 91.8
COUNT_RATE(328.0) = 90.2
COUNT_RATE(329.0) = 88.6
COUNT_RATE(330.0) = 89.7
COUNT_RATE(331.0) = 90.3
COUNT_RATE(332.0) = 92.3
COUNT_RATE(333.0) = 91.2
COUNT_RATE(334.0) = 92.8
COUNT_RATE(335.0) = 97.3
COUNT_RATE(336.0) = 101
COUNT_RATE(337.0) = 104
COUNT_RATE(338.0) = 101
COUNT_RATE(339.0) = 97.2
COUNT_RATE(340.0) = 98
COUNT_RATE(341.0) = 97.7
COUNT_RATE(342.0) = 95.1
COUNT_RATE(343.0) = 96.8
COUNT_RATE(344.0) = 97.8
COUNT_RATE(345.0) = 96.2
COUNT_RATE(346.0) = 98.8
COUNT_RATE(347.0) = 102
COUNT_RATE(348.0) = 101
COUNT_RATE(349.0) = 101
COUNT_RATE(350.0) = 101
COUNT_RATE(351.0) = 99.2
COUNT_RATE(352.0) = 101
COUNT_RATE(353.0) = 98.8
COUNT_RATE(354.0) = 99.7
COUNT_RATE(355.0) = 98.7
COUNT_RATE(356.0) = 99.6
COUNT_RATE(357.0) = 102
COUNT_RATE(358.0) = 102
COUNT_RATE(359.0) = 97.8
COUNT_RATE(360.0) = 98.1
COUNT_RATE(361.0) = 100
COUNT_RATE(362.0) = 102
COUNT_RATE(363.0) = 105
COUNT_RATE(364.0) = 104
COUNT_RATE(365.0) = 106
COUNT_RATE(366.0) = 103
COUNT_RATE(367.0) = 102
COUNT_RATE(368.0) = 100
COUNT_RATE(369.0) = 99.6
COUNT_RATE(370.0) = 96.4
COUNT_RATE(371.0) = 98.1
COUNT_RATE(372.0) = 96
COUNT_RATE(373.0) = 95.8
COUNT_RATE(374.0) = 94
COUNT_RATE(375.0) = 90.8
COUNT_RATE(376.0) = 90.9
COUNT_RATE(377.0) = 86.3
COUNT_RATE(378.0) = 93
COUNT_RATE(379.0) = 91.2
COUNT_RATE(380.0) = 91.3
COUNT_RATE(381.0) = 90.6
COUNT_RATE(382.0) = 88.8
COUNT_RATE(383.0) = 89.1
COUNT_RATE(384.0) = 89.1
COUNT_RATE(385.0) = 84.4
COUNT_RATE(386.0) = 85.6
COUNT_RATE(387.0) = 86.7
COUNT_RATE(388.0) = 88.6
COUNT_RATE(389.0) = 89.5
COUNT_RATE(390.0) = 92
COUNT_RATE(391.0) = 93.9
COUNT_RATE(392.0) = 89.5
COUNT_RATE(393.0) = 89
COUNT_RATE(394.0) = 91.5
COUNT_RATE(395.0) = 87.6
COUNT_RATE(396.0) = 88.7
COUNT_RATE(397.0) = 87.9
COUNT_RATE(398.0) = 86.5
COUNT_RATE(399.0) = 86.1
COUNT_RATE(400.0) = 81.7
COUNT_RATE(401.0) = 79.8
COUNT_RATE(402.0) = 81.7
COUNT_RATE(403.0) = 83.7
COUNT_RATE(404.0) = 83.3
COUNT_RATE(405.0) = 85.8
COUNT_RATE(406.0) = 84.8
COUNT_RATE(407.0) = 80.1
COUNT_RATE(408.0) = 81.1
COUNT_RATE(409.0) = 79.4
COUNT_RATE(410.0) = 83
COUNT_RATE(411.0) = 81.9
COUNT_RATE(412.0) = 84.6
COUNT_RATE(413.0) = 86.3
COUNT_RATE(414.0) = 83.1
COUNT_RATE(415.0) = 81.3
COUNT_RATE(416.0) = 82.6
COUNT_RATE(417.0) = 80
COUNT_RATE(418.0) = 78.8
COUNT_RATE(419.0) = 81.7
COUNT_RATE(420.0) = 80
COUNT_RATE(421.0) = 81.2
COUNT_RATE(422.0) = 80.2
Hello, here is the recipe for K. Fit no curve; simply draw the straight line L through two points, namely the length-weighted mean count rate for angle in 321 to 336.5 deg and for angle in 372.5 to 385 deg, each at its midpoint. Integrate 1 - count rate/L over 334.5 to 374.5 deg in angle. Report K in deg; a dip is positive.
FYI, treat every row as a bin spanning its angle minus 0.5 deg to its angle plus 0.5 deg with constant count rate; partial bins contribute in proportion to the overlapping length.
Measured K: -3.9 deg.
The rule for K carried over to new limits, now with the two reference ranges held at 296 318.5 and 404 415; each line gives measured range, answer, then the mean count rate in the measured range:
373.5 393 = -2.7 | 89.7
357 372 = -4.9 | 101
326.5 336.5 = -3.0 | 92.5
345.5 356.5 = -3.8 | 100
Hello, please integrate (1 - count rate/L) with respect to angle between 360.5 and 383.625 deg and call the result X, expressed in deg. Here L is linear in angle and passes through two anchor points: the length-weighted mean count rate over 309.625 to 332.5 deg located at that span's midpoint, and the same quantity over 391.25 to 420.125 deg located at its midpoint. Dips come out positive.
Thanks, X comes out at -3.0 deg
